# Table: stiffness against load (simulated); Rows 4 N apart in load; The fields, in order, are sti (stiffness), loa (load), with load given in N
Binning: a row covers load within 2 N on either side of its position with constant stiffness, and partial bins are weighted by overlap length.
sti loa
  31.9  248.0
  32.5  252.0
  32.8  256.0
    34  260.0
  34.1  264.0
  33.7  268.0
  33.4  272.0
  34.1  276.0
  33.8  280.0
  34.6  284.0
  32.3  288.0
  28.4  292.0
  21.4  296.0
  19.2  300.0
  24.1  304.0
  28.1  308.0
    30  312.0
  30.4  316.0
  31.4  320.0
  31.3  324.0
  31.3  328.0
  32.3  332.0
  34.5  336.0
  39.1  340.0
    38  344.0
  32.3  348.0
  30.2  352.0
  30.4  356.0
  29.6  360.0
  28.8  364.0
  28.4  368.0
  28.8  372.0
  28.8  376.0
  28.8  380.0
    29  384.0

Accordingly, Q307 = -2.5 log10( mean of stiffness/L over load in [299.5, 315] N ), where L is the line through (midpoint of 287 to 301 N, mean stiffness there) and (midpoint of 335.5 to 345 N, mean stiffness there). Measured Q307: 0.10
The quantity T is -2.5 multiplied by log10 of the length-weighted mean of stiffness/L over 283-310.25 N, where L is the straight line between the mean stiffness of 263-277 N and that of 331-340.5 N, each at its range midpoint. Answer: 0.274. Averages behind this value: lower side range 33.8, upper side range 35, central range 26.6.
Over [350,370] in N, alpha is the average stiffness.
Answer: 29.5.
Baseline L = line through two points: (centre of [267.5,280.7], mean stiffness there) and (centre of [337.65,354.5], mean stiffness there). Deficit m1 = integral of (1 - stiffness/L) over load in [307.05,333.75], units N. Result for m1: 2.82 N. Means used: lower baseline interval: 33.8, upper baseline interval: 34.8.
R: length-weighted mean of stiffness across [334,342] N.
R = 36.8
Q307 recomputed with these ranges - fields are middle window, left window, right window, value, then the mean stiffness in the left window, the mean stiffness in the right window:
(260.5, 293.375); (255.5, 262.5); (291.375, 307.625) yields -0.149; 33.6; 23.3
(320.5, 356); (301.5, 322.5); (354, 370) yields -0.152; 28.6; 29.3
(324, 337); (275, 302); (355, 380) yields -0.119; 28.9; 29.1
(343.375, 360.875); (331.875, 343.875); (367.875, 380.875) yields 0.051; 36.2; 28.7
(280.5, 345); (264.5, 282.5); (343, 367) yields 0.073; 33.8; 31.1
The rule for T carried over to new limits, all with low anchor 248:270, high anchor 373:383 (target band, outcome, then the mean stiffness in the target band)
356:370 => 0.01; 29.1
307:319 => 0.05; 29.8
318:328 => -0.02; 31.3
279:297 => 0.06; 30.4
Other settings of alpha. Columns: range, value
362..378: 28.7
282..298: 29.2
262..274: 33.7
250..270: 33.4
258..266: 34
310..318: 30.2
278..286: 34.2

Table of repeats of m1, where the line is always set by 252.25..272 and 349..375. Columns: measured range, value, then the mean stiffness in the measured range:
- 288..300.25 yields 2.7 N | 25.1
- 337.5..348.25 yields -2.4 N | 37.1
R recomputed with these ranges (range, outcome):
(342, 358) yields 32.7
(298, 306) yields 21.6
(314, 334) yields 31.3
